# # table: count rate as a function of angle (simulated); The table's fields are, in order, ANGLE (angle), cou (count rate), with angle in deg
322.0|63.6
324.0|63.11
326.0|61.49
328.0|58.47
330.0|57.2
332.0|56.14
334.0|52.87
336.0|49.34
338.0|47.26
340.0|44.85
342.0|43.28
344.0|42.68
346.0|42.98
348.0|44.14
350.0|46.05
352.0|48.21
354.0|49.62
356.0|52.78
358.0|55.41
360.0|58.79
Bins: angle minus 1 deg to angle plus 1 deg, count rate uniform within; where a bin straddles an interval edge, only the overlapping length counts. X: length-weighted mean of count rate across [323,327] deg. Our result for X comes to 62.3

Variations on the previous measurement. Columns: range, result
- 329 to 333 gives 56.7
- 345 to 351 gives 44.4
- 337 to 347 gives 44.2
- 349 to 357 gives 49.2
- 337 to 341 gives 46.1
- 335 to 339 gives 48.3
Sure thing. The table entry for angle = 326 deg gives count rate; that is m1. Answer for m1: 61.49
